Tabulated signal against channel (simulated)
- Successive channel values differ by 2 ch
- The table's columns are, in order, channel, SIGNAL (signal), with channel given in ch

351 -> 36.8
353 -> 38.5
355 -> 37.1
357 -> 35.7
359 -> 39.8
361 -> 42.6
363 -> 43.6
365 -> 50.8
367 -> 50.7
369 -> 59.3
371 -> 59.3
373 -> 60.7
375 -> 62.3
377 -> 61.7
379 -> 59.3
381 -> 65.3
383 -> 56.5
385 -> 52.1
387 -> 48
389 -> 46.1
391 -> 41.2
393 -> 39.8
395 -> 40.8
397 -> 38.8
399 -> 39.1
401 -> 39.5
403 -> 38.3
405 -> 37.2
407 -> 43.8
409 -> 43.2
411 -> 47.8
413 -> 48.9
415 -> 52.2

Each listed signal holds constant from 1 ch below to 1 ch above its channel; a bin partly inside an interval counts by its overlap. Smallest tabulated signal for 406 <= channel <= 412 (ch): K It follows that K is 43.2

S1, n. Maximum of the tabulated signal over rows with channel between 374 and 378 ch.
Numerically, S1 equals 62.3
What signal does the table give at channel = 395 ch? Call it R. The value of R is 40.8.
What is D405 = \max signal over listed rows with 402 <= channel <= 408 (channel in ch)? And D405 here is 43.8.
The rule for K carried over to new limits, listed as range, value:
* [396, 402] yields 38.8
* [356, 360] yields 35.7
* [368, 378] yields 59.3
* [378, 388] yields 48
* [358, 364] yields 39.8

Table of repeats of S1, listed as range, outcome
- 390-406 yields 41.2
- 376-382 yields 65.3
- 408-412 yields 47.8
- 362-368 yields 50.8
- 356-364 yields 43.6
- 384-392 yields 52.1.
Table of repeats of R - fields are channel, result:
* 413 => 48.9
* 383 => 56.5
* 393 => 39.8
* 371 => 59.3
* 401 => 39.5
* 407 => 43.8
